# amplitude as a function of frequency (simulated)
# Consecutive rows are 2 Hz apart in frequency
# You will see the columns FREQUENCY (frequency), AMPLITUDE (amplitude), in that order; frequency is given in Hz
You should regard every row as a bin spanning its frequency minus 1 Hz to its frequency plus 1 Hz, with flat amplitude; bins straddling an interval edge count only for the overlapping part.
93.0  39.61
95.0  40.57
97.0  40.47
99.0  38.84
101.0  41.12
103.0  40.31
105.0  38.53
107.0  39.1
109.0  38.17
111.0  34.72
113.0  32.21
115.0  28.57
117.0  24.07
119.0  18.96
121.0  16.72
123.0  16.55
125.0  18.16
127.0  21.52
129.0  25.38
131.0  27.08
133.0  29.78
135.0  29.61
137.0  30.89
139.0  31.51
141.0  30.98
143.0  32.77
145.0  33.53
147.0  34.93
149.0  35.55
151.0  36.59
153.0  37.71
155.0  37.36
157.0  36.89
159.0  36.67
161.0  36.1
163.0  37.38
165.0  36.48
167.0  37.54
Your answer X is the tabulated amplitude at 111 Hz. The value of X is 34.72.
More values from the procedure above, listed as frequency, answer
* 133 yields 29.78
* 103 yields 40.31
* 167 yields 37.54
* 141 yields 30.98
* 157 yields 36.89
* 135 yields 29.61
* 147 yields 34.93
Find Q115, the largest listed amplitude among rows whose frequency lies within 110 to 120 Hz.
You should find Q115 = 34.72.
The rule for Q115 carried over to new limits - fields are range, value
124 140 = 31.51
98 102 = 41.12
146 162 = 37.71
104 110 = 39.1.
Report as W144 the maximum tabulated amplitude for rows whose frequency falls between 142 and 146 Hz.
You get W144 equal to 33.53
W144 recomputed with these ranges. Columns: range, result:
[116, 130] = 25.38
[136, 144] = 32.77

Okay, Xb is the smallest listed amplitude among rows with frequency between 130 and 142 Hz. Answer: 27.08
